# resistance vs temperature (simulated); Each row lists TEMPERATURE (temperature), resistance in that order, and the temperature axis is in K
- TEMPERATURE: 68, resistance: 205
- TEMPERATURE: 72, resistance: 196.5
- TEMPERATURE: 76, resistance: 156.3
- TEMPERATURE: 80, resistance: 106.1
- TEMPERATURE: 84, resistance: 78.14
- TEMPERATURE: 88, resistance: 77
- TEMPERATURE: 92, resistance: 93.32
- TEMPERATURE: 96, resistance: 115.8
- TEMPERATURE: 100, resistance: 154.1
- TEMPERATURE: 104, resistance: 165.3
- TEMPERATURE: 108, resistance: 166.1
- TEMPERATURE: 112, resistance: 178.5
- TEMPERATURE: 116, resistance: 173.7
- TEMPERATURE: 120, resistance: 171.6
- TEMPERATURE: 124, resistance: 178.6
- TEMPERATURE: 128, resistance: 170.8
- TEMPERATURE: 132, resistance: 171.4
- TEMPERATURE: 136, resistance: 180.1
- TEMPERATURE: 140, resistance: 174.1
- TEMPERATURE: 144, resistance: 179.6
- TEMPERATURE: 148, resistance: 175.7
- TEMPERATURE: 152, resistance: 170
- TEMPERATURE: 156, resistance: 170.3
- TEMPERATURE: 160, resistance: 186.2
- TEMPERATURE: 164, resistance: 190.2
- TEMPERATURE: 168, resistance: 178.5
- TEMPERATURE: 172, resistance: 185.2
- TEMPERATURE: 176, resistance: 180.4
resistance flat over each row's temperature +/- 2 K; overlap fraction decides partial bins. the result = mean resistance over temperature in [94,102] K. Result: 135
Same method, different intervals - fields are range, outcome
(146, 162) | 176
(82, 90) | 77.6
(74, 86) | 114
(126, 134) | 171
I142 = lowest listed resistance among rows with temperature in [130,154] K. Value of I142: 170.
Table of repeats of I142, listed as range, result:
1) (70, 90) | 77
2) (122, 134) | 170.8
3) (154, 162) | 170.3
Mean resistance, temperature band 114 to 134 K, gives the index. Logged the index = 173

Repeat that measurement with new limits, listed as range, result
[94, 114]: 156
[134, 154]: 176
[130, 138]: 176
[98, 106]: 160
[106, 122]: 172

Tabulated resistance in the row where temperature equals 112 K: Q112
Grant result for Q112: 178.5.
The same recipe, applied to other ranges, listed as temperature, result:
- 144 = 179.6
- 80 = 106.1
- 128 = 170.8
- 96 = 115.8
